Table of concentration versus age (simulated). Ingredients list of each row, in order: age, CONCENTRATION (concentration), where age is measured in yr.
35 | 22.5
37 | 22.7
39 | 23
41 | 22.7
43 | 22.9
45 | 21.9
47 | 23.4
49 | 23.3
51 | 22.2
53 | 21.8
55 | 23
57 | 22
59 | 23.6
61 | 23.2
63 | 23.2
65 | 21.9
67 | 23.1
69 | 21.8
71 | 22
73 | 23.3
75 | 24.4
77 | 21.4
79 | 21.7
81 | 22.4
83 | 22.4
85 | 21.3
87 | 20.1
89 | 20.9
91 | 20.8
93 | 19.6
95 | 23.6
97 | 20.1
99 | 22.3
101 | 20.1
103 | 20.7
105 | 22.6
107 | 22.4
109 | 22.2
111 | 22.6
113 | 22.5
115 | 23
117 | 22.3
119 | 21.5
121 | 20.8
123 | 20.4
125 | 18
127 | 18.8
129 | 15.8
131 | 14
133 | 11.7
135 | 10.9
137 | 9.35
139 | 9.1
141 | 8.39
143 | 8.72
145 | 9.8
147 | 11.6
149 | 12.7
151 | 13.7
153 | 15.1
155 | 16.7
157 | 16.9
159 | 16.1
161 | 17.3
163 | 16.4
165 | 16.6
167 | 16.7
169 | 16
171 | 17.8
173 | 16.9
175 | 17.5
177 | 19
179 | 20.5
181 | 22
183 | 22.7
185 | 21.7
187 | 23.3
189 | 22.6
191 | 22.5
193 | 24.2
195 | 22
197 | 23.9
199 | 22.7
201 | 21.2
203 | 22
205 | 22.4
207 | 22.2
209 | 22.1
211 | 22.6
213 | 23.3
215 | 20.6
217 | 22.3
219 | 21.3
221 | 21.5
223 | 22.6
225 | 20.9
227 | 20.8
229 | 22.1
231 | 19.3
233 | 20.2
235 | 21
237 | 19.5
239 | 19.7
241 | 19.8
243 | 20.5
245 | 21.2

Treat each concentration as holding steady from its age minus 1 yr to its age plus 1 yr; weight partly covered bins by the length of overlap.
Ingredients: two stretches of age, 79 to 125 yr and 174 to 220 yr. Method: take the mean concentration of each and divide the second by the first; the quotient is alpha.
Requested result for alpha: 1.0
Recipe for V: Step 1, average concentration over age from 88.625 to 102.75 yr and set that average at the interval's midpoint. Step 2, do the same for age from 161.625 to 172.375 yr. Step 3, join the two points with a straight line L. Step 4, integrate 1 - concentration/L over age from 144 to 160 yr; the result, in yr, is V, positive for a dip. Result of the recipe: 3.2 yr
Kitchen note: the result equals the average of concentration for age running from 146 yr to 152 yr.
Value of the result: 12.7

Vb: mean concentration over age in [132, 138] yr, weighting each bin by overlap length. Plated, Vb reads 10.7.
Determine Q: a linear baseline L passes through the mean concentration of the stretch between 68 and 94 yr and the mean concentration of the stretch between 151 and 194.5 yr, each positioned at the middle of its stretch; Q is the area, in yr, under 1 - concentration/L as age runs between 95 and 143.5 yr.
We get 6.0 yr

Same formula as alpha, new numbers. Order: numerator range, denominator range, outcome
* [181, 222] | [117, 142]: 1.47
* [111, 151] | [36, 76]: 0.68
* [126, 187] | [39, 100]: 0.70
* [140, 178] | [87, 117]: 0.69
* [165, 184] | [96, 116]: 0.85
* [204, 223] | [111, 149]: 1.42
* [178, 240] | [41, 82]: 0.96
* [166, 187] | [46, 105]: 0.87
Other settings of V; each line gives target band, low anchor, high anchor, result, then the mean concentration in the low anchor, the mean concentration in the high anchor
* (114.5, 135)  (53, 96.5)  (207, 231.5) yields 3.6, 22.1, 21.7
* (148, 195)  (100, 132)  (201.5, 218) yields 6.5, 20.5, 22.2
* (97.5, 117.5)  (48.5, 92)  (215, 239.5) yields -0.1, 22.3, 20.9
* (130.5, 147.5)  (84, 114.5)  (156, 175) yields 7.7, 21.5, 16.8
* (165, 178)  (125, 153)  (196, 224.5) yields -0.4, 12.2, 22.2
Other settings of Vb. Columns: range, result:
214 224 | 21.7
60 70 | 22.6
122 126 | 19.2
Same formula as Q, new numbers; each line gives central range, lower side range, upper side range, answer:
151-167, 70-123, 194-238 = 4.0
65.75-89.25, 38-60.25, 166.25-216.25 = 0.3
